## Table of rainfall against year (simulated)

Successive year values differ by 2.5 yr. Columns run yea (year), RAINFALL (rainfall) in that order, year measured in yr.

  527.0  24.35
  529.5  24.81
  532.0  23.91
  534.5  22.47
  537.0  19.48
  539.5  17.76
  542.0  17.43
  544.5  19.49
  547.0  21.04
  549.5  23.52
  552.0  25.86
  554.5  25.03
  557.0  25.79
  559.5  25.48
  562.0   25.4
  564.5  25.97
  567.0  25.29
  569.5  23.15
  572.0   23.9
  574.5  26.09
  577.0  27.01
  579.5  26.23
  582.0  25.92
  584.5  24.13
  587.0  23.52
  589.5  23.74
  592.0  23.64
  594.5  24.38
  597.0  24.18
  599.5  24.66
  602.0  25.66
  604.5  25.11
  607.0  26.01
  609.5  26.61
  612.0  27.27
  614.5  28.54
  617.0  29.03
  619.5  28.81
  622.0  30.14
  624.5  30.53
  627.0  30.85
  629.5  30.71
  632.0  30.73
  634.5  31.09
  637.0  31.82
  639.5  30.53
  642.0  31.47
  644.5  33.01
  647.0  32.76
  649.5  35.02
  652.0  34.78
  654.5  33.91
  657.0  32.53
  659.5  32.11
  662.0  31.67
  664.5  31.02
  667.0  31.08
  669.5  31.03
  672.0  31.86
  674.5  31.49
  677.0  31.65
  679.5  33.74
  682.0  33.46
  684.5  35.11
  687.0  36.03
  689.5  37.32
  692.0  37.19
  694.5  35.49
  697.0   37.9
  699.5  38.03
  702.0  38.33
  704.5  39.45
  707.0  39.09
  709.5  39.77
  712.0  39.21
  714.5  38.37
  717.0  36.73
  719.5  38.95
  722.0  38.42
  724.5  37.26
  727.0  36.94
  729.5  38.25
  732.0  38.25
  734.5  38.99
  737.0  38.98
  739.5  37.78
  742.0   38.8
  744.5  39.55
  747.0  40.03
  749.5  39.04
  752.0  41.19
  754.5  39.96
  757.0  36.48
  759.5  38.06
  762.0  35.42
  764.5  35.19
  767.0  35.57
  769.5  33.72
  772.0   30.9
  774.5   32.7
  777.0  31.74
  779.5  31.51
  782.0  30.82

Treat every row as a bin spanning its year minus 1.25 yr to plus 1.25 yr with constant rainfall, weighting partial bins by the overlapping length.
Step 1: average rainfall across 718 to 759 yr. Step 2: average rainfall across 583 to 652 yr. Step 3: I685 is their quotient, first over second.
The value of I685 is 1.4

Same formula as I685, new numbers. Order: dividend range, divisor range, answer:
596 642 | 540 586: 1.18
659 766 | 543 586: 1.49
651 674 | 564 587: 1.28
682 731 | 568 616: 1.49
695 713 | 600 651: 1.30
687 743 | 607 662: 1.23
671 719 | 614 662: 1.15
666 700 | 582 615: 1.37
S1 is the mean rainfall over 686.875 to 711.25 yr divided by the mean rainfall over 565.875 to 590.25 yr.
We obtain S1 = 1.5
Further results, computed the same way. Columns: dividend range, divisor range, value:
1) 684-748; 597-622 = 1.42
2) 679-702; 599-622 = 1.34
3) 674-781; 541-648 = 1.39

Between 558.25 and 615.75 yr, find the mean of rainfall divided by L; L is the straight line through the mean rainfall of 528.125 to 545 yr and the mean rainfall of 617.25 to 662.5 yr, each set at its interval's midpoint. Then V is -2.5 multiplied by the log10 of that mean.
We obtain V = 0.03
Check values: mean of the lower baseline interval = 20.8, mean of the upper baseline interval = 31.7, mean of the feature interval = 25.3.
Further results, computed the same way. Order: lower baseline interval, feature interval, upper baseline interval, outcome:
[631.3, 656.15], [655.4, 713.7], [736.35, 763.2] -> 0.00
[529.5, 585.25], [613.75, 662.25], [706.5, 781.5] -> -0.07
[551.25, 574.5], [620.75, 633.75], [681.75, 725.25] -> 0.01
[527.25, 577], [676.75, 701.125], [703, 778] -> -0.07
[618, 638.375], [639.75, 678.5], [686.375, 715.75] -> 0.04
